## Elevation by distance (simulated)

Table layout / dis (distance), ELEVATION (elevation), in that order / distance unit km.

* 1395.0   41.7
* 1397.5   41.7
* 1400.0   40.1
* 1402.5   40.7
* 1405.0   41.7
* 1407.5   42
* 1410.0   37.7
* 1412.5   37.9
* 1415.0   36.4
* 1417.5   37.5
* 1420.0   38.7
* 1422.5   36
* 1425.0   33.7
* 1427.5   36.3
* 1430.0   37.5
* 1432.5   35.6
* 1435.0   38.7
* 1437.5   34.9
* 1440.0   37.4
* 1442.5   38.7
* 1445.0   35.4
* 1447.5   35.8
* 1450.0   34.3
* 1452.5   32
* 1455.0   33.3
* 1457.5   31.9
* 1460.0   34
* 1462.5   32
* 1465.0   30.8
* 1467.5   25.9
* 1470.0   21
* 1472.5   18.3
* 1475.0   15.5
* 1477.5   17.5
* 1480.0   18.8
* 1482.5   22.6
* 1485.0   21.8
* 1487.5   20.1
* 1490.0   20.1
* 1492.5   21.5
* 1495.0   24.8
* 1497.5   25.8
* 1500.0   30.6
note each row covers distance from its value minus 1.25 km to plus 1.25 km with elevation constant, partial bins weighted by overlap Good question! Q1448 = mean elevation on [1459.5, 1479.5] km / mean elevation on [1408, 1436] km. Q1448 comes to 0.64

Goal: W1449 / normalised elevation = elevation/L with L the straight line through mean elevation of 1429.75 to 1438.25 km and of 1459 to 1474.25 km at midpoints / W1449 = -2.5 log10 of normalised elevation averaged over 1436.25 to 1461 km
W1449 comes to -0.09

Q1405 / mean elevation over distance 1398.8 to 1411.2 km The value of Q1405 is 40.5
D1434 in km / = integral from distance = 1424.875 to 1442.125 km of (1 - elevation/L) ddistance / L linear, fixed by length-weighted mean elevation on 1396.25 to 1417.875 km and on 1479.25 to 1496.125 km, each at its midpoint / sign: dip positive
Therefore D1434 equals -1.5 km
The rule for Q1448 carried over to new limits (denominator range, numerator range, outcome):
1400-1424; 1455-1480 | 0.65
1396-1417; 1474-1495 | 0.51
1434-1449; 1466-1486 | 0.55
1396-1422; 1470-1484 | 0.48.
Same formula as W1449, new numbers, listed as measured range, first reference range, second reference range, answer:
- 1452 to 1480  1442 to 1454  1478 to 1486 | 0.072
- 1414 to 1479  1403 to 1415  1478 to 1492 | -0.066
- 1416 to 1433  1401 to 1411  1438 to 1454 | 0.050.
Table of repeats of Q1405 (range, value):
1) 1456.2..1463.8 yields 32.6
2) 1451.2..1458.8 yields 32.4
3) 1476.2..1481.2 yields 18.1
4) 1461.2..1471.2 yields 27.5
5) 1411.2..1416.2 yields 37.2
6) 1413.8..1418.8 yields 37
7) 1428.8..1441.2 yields 36.8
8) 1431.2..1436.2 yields 37.1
